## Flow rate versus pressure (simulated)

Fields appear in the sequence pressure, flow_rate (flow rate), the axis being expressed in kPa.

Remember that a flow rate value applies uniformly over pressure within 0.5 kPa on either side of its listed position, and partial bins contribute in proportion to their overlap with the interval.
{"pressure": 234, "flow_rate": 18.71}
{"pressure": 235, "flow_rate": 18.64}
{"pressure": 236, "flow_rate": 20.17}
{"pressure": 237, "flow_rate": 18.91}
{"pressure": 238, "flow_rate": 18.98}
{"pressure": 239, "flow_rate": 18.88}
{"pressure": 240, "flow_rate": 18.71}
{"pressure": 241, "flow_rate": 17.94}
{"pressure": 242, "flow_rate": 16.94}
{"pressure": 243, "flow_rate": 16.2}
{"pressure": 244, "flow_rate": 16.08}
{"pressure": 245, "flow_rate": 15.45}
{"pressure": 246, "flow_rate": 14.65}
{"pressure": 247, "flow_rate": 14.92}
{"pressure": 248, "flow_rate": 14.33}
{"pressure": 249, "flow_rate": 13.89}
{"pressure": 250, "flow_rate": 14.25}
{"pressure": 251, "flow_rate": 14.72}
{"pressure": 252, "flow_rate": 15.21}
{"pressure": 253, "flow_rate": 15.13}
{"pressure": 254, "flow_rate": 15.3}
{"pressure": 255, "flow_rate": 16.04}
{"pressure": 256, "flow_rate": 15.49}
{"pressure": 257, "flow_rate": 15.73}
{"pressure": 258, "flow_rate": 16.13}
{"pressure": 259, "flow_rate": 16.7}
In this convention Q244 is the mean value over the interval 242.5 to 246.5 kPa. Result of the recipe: 15.6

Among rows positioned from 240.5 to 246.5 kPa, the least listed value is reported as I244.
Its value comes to 14.65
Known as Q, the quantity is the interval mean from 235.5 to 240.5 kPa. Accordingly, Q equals 19.1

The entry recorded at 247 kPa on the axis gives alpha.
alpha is 14.92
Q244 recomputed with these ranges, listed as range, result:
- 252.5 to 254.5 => 15.2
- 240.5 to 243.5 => 17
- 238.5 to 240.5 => 18.8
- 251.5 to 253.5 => 15.2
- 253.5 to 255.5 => 15.7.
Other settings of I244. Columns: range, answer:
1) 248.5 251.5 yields 13.89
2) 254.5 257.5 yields 15.49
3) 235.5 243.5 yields 16.2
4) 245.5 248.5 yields 14.33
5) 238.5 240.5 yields 18.71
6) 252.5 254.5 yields 15.13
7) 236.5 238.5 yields 18.91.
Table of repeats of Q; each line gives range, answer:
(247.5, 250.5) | 14.2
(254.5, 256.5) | 15.8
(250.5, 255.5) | 15.3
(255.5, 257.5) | 15.6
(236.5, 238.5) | 18.9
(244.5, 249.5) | 14.6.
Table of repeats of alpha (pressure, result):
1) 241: 17.94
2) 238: 18.98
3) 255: 16.04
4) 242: 16.94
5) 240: 18.71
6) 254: 15.3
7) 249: 13.89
